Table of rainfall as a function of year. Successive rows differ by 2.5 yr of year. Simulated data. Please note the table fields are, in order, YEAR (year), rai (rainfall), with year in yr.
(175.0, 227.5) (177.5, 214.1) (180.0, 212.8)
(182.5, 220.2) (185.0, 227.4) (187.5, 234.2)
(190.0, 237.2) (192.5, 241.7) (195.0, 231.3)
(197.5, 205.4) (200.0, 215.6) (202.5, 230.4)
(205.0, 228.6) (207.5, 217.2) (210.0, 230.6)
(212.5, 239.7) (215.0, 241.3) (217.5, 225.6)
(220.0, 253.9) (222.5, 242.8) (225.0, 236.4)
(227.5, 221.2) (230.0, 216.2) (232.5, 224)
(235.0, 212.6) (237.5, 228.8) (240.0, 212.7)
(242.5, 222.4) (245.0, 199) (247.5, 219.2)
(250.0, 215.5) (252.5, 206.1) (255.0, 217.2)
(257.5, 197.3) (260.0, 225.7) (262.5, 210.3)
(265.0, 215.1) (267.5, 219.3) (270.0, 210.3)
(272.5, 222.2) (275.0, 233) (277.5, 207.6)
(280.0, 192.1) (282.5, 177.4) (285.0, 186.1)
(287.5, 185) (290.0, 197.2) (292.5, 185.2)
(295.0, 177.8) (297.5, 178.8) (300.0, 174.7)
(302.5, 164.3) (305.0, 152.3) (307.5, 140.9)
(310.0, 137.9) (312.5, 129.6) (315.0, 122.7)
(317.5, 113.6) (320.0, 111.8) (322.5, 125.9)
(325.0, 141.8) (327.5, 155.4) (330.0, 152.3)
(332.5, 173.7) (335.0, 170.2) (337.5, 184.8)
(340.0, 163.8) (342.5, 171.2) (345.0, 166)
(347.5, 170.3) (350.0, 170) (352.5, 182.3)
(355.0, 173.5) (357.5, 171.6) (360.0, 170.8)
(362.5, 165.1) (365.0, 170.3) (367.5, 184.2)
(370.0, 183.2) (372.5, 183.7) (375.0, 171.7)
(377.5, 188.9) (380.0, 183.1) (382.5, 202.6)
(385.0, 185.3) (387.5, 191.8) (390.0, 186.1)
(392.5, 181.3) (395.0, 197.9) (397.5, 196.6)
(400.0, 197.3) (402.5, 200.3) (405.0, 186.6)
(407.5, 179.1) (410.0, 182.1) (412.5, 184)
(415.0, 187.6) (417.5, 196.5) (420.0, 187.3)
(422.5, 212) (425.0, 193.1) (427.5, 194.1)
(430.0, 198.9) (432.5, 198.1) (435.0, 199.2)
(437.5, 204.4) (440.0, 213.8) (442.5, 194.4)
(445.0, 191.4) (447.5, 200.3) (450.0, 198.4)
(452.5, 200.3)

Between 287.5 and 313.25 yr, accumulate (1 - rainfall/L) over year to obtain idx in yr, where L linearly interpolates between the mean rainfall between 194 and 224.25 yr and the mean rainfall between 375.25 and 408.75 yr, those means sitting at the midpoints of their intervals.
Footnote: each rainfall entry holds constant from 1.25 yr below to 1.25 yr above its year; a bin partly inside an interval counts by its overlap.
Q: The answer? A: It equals 5.48 yr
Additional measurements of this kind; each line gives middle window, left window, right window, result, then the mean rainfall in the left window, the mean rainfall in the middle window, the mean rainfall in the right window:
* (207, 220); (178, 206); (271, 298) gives -0.9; 226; 234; 195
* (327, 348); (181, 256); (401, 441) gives 4.0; 225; 168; 195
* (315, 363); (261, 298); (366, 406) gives 8.7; 200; 159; 189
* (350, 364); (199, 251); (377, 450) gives 2.1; 226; 172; 194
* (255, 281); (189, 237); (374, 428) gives 0.5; 229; 214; 190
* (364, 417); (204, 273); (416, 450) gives 4.3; 222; 187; 199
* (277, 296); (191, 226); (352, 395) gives 1.8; 231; 188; 181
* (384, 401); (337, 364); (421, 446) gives -0.5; 171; 191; 200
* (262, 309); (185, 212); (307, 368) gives -1.7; 228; 190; 157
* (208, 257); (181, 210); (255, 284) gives -1.3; 226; 224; 210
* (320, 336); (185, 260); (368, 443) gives 4.3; 224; 150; 192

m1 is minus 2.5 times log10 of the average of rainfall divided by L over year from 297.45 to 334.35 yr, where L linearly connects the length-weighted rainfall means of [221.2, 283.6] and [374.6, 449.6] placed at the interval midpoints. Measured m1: 0.39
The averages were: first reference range 215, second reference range 193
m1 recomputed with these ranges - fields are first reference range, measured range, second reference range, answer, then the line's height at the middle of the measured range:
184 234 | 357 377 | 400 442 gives 0.16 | 204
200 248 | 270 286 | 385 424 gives 0.06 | 216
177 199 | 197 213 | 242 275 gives -0.01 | 223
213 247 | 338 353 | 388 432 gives 0.19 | 204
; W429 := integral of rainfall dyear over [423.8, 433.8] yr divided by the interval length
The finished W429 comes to 196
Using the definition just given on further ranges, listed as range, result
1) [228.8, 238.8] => 220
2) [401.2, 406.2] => 194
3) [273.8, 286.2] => 199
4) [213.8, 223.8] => 241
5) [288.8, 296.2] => 187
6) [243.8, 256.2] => 211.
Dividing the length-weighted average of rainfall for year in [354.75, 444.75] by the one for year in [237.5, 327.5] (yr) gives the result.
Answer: 1.0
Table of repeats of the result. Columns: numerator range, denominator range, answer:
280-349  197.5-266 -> 0.72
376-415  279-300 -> 1.03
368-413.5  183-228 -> 0.81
